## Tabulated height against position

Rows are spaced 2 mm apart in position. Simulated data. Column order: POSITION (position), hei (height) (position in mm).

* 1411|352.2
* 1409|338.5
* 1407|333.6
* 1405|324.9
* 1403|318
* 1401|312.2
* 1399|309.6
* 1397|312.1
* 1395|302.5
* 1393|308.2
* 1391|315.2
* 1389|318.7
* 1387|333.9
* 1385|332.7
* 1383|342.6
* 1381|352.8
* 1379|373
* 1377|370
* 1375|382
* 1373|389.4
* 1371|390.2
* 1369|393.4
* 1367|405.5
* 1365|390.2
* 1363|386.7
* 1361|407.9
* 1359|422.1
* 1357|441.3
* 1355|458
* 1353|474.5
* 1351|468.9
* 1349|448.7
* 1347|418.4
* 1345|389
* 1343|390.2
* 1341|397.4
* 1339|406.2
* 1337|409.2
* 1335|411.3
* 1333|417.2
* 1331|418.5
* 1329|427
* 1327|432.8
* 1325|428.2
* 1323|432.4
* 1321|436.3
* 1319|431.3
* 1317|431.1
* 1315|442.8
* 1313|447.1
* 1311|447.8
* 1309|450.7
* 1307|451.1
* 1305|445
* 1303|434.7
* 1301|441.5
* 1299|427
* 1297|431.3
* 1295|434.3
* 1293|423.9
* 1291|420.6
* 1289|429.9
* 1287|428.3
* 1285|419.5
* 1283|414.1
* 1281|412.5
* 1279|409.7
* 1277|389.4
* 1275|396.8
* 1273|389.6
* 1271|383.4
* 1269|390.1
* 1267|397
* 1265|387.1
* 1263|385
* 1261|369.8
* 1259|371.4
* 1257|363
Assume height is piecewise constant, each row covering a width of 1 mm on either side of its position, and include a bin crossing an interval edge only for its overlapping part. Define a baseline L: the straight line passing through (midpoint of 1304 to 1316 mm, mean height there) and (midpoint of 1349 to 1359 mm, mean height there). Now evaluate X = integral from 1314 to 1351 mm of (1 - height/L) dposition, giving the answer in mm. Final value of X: 2.44 mm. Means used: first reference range 447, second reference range 456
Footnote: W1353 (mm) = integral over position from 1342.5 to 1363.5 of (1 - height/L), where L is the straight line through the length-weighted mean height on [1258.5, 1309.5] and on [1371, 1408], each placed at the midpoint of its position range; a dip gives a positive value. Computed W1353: -3.9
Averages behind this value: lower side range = 413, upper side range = 337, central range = 430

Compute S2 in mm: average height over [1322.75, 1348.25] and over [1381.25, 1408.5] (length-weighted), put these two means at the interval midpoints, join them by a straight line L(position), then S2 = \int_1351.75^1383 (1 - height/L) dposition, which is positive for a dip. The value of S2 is -3.1 mm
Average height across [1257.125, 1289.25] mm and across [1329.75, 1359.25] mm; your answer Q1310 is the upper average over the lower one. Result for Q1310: 1.07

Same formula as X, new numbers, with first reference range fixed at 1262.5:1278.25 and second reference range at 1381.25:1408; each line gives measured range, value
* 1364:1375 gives -1.89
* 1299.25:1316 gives -3.39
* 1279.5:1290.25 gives -1.07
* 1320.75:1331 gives -2.00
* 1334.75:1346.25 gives -1.60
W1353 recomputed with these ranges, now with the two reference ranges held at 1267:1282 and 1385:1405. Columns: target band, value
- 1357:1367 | -2.0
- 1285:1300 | -1.7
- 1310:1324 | -2.7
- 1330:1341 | -1.7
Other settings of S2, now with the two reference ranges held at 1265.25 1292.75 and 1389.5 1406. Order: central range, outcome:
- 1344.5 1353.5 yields -2.30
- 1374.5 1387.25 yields -1.14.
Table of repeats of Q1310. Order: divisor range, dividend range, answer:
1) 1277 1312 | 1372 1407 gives 0.78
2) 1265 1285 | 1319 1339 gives 1.06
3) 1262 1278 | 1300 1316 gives 1.14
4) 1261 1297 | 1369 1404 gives 0.84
